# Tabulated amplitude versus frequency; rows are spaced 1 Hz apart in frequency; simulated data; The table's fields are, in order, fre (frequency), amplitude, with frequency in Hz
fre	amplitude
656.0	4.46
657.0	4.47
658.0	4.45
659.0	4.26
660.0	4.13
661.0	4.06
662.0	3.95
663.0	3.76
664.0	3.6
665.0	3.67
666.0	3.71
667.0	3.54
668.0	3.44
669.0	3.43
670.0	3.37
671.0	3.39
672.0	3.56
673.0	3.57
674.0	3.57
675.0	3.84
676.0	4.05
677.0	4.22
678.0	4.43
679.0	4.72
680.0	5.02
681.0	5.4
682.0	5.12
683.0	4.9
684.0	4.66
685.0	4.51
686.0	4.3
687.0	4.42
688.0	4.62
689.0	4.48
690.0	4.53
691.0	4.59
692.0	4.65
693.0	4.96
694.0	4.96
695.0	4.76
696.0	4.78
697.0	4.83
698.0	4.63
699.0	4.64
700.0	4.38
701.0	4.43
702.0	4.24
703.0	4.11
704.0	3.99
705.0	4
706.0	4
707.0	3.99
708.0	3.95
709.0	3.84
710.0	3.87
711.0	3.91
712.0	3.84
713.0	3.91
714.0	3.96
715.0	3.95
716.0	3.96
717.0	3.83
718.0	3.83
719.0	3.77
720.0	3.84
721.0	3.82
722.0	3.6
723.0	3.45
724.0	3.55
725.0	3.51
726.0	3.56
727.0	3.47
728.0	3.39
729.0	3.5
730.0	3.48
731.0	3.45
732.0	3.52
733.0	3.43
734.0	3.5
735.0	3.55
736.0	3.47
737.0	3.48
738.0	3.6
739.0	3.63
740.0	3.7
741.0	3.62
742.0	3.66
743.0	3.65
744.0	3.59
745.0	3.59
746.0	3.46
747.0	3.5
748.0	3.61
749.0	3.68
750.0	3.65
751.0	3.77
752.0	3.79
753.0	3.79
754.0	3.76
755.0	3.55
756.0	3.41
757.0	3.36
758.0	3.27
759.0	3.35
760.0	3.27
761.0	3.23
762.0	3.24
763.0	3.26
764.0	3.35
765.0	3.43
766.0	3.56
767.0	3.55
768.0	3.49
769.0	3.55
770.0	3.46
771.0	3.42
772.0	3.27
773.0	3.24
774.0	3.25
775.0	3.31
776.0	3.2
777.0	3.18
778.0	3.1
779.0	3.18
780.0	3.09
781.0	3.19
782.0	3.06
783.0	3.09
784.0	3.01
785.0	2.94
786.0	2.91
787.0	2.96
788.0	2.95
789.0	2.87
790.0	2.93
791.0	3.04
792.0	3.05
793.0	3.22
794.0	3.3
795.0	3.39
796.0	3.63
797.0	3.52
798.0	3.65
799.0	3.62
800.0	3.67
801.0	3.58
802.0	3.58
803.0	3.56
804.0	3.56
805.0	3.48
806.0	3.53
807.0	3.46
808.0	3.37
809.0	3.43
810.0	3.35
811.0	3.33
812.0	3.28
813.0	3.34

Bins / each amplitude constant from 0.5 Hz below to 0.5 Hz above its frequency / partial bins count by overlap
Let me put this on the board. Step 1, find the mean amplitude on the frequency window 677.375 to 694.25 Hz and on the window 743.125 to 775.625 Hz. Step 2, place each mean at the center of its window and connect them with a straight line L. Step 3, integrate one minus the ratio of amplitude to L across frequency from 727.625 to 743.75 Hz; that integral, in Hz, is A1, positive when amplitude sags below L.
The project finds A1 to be 1.36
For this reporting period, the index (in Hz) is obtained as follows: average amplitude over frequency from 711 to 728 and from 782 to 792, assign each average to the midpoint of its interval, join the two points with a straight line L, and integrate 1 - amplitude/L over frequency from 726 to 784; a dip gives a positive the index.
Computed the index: -1.9 Hz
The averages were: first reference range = 3.74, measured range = 3.44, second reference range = 2.98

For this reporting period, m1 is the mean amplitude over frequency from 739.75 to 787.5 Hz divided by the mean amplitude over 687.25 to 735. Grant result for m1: 0.84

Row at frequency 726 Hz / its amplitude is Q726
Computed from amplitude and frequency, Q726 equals 3.56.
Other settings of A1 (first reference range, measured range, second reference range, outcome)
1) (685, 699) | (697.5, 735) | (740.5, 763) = 3.25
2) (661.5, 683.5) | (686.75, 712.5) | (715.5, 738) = -3.77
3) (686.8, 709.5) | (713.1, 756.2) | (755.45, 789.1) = 2.30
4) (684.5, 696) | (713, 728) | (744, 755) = 1.50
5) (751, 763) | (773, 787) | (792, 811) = 1.43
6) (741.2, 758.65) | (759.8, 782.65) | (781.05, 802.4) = 0.75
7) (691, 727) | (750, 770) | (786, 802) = 0.74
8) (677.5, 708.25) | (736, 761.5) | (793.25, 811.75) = 2.90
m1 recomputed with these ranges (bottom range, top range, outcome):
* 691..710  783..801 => 0.73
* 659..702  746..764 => 0.82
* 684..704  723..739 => 0.77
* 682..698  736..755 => 0.78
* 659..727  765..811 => 0.80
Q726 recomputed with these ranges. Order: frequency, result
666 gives 3.71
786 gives 2.91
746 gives 3.46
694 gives 4.96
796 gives 3.63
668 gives 3.44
